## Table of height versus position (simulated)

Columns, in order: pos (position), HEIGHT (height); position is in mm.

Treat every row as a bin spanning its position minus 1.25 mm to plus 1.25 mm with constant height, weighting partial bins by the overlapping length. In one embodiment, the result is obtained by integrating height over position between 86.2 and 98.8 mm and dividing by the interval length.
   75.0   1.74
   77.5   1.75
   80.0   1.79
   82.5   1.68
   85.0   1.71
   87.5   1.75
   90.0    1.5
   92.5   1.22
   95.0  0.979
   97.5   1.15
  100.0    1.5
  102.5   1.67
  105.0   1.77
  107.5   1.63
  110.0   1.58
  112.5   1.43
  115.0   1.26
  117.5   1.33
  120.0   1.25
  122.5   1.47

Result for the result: 1.32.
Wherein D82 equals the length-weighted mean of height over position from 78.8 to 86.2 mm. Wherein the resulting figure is 1.73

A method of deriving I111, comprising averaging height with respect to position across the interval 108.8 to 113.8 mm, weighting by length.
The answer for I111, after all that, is 1.5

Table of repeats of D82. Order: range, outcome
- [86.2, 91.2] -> 1.63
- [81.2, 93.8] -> 1.57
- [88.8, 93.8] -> 1.35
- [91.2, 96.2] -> 1.1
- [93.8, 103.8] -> 1.33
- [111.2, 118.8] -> 1.34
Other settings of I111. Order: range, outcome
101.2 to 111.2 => 1.66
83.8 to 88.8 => 1.73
